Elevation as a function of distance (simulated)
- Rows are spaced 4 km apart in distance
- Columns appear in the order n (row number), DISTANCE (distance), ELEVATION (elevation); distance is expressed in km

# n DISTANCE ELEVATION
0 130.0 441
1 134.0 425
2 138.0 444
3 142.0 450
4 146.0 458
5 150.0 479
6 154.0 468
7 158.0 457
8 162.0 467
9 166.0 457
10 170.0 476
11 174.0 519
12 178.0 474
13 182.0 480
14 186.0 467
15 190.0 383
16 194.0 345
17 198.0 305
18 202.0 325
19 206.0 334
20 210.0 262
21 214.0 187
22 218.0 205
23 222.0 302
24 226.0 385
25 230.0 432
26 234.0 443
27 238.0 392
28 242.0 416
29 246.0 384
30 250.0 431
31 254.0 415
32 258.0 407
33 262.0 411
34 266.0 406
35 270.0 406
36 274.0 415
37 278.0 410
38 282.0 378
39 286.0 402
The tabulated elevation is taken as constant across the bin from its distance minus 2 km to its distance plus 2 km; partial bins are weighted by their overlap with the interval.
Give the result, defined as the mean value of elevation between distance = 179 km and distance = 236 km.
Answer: 349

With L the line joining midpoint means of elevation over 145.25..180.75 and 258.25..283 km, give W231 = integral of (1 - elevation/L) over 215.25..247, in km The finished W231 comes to 4.8 km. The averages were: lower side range 473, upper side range 406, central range 365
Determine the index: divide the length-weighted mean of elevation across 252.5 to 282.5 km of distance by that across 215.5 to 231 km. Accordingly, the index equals 1.3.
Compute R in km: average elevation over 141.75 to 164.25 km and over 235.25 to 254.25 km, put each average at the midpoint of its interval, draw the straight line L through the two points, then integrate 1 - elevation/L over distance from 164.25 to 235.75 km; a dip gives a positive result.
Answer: 9.9 km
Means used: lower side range 464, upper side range 408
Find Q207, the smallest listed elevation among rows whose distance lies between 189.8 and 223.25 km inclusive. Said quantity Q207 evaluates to 187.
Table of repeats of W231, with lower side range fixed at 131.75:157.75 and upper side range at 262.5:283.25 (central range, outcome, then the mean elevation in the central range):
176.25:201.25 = 1.9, 404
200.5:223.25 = 8.6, 267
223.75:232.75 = 0.3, 408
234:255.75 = 0.2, 411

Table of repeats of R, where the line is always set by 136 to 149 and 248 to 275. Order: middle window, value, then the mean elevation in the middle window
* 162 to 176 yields -1.2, 482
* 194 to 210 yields 4.3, 317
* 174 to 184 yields -1.0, 485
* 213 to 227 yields 5.2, 267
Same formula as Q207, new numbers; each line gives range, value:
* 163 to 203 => 305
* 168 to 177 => 476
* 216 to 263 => 205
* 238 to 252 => 384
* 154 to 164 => 457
